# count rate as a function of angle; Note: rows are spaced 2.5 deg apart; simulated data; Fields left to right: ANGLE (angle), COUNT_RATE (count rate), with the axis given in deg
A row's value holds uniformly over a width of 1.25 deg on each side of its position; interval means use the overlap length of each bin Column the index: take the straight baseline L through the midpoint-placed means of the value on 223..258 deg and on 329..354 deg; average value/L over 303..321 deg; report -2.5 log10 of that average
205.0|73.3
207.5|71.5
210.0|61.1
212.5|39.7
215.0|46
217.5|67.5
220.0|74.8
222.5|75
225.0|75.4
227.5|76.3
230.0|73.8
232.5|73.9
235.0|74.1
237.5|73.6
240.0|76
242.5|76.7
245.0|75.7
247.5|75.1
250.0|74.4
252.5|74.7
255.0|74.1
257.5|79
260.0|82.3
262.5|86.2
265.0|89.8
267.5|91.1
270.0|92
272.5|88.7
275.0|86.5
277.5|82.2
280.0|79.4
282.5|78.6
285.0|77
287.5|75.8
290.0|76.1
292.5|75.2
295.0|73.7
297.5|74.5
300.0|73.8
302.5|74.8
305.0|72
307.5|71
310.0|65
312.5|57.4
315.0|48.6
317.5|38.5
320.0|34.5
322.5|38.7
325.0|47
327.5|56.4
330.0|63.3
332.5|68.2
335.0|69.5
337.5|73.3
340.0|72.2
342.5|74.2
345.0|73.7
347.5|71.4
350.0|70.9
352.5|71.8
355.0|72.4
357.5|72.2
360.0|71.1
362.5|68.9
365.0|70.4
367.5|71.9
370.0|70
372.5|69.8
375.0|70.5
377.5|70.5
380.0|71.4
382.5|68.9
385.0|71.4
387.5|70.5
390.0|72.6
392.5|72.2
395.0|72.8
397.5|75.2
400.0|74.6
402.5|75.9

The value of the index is 0.27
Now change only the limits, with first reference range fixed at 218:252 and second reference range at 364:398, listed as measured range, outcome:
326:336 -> 0.138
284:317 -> 0.055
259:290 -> -0.138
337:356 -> -0.006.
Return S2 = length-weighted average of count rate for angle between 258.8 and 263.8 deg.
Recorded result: 84.3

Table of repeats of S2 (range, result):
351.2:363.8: 71.3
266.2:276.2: 89.6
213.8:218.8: 57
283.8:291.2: 76.3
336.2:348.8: 72.9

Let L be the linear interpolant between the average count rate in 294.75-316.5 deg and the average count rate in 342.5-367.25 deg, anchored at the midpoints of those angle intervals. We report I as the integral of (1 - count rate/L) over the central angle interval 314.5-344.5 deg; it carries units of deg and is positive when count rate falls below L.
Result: 5.12 deg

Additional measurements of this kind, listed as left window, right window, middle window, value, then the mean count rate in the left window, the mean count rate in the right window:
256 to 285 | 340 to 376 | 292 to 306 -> 1.11 deg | 84.6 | 71.4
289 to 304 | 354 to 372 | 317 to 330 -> 4.95 deg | 74.6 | 70.9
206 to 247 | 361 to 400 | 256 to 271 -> -3.53 deg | 69.6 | 71.2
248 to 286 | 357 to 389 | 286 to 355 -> 9.86 deg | 82.3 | 70.6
